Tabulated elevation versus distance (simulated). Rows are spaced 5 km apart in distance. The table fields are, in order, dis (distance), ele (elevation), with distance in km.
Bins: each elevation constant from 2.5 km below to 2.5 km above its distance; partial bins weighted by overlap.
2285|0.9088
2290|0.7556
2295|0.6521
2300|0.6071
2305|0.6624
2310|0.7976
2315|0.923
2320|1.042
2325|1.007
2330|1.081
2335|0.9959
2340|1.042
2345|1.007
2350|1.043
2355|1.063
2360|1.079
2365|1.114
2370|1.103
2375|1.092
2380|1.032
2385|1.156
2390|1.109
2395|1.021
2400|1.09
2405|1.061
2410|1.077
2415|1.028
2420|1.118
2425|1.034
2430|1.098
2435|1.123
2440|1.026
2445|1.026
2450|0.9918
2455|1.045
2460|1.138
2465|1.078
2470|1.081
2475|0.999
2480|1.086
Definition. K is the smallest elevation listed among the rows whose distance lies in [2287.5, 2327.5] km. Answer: 0.6071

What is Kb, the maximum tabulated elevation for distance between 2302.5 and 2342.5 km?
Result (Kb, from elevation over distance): 1.081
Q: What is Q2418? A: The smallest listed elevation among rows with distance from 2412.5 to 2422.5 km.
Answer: 1.028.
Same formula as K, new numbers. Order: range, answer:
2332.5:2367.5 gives 0.9959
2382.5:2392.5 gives 1.109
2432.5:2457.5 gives 0.9918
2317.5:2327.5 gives 1.007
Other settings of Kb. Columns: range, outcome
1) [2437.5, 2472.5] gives 1.138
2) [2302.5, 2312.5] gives 0.7976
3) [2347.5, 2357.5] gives 1.063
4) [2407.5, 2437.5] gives 1.123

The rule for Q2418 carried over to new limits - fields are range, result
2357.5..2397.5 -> 1.021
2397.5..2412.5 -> 1.061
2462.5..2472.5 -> 1.078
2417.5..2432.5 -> 1.034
